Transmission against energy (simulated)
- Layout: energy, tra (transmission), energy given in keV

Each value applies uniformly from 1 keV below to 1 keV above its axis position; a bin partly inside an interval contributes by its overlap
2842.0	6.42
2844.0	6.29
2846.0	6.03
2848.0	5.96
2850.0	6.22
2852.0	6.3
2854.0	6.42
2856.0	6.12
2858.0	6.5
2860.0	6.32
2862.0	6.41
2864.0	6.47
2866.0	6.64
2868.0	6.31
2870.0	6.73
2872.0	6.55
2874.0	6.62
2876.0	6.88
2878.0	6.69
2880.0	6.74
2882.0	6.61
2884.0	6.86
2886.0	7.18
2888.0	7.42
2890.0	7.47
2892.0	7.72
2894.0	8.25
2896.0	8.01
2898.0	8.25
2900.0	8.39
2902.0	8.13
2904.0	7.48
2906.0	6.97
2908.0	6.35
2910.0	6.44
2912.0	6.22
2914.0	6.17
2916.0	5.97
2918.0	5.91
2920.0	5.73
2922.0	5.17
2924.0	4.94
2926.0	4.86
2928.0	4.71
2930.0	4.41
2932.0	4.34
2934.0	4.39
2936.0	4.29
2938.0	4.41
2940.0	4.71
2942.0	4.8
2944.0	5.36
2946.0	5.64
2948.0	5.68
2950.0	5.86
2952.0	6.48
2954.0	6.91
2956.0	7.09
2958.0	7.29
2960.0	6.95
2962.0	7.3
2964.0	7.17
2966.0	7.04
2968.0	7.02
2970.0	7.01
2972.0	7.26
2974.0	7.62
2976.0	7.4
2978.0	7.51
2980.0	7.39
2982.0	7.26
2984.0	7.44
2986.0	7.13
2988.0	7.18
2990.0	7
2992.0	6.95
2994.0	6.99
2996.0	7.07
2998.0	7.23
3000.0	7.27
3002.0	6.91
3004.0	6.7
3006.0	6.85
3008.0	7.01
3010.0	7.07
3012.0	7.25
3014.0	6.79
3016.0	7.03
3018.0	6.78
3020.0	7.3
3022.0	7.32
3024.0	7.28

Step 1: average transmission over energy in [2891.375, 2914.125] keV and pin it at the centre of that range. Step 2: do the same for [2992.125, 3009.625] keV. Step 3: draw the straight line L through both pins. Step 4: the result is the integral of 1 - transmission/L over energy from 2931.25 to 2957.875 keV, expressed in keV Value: 6.5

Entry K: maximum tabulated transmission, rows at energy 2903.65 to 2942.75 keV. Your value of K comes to 7.48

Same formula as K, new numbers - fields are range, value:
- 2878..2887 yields 7.18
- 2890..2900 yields 8.39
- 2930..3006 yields 7.62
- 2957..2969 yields 7.3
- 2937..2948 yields 5.68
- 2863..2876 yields 6.88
